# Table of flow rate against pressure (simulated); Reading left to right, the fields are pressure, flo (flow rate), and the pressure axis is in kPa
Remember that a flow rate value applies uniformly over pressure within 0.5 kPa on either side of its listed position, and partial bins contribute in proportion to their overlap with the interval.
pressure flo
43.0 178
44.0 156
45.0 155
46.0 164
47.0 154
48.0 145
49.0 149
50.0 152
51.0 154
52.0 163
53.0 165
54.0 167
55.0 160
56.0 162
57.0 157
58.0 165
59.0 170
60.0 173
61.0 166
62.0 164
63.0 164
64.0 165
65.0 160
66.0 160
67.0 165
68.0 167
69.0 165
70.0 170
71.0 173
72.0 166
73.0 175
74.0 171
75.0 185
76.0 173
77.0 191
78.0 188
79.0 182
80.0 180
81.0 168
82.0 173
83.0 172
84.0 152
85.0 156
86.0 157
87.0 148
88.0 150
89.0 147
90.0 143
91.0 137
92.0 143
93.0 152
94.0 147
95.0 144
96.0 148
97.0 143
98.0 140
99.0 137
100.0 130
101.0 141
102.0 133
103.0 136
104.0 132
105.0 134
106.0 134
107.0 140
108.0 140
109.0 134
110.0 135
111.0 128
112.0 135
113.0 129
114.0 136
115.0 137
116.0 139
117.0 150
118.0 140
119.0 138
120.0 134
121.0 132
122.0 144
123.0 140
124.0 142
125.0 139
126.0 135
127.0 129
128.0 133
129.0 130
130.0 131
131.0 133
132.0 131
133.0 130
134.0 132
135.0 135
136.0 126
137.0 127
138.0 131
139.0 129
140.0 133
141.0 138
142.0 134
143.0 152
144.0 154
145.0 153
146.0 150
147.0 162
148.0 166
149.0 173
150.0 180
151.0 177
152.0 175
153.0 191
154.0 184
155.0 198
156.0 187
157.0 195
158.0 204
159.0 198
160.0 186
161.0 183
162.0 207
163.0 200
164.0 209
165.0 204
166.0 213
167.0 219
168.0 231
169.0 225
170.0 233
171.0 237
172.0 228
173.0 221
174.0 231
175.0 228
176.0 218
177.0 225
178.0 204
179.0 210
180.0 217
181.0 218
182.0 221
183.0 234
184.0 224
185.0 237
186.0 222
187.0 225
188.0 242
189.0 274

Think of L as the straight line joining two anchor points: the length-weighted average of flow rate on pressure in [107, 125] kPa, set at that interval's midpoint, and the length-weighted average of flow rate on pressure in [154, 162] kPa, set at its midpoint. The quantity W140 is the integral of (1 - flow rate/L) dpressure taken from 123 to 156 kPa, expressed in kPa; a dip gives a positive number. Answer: 4.1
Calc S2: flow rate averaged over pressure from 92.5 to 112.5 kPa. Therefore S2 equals 138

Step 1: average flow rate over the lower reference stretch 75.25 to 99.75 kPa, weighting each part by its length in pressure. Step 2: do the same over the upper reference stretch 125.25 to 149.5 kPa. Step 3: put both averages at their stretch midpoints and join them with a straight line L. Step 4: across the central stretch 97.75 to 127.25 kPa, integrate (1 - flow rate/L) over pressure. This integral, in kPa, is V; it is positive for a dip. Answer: 2.3 kPa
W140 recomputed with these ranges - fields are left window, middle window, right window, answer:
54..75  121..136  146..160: 3.7 kPa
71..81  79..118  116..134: 3.5 kPa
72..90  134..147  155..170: 3.7 kPa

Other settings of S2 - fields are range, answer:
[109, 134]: 135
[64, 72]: 166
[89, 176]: 159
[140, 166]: 178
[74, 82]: 180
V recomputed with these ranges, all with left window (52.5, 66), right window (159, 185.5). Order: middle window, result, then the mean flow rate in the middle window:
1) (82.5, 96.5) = 2.3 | 150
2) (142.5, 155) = 2.3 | 169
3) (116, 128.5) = 3.6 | 138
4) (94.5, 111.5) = 4.4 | 137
